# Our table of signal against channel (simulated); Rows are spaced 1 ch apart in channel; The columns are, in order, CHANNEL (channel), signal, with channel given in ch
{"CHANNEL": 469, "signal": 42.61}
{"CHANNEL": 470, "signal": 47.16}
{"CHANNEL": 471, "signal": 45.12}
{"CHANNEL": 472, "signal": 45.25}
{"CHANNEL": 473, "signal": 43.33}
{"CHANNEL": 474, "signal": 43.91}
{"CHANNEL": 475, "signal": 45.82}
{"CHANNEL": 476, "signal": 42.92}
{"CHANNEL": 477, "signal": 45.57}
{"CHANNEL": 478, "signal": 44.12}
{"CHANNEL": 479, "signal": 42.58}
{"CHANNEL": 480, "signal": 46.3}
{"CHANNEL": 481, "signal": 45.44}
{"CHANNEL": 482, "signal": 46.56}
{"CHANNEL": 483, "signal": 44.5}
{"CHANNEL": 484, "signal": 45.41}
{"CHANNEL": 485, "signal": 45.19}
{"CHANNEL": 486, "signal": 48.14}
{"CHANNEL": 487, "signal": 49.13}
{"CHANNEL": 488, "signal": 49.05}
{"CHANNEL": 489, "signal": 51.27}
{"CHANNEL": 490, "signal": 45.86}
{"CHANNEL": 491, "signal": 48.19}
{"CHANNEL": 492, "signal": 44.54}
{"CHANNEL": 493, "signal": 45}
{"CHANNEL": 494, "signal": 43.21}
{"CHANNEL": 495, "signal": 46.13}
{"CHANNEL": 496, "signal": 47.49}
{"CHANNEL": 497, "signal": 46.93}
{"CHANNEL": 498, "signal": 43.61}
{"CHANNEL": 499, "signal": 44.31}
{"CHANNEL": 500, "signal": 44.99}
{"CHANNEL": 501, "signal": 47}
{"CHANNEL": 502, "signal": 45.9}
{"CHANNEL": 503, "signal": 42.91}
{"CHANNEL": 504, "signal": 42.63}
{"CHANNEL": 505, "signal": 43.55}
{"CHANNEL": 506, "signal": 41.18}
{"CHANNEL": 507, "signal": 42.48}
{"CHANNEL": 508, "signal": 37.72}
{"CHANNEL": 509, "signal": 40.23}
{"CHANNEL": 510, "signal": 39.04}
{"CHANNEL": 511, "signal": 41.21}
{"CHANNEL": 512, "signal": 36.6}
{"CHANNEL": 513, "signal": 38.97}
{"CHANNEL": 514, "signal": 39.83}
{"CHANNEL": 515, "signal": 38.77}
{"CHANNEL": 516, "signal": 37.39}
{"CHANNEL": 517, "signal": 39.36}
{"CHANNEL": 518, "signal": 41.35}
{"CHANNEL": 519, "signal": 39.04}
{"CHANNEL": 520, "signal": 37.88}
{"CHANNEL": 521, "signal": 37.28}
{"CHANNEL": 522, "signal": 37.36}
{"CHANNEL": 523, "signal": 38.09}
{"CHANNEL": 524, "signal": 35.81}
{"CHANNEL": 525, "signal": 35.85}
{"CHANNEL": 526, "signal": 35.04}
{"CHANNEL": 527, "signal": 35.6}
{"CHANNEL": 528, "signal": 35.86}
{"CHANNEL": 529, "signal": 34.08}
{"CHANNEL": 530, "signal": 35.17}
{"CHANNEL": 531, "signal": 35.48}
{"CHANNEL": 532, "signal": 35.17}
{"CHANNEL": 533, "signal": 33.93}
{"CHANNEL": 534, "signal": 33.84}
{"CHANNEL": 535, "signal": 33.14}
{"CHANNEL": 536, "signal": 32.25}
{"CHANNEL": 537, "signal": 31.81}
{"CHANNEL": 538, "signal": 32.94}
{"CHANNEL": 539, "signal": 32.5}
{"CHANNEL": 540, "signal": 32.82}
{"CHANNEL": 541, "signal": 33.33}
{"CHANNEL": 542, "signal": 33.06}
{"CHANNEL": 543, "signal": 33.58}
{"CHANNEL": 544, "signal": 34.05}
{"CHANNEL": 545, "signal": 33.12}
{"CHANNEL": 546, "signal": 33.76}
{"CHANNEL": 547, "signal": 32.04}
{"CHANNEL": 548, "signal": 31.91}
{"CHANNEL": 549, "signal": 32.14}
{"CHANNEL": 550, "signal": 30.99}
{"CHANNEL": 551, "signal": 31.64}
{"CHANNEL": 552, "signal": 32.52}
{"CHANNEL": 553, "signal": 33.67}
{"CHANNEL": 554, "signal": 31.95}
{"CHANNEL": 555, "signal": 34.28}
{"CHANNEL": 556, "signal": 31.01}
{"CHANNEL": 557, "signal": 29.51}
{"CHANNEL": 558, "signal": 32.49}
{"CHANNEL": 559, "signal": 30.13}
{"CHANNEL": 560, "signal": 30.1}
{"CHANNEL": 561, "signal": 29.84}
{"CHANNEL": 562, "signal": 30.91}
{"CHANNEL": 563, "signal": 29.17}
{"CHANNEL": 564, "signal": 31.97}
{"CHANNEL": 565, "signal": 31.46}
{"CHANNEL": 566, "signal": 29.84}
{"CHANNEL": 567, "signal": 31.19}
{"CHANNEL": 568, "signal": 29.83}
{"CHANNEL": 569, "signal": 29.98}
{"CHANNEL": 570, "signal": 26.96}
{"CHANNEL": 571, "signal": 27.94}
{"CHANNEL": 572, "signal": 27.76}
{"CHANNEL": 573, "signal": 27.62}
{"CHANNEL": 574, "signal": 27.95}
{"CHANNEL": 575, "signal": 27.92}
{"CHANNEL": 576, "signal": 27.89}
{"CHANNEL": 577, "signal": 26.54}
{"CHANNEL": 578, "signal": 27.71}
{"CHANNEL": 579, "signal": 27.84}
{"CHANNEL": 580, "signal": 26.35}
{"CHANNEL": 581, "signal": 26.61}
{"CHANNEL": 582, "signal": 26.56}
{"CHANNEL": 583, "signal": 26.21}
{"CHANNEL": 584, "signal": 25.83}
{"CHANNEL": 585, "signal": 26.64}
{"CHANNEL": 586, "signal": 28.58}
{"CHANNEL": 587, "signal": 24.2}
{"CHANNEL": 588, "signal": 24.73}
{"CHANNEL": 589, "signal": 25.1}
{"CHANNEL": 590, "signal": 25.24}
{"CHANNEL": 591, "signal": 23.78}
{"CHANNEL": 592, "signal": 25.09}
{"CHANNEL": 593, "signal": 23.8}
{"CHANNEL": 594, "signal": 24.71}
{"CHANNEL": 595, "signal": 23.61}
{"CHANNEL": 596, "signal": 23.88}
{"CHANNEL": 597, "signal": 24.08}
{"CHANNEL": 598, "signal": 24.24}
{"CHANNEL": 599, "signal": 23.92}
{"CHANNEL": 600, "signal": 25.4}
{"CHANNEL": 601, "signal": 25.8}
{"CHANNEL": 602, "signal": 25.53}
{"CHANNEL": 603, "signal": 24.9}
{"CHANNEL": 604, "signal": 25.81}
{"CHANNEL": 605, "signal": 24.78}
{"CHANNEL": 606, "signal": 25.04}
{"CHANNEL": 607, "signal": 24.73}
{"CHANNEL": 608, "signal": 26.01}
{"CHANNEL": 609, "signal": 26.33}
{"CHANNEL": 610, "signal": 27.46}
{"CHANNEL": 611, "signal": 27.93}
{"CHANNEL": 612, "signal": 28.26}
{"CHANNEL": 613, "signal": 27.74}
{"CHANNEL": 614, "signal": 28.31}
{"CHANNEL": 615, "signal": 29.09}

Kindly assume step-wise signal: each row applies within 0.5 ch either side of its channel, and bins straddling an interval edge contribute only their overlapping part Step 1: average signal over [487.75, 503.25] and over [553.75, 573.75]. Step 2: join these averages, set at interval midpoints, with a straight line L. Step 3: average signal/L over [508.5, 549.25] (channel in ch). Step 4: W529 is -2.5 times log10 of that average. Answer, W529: 0.08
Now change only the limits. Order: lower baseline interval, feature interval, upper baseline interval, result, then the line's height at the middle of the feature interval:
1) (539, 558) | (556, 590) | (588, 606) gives 0.012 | 28.6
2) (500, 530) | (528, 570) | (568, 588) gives 0.016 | 32.8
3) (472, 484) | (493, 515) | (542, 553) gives -0.063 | 40.2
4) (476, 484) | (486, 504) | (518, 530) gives -0.100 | 42.1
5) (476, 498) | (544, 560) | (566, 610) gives 0.040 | 33.3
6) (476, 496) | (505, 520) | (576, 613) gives 0.040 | 41.1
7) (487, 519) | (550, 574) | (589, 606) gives 0.040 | 31.6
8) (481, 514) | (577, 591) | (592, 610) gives 0.077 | 28.1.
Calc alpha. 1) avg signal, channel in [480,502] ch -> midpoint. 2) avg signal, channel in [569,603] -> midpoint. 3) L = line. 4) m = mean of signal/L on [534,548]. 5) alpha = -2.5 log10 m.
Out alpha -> 0.08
